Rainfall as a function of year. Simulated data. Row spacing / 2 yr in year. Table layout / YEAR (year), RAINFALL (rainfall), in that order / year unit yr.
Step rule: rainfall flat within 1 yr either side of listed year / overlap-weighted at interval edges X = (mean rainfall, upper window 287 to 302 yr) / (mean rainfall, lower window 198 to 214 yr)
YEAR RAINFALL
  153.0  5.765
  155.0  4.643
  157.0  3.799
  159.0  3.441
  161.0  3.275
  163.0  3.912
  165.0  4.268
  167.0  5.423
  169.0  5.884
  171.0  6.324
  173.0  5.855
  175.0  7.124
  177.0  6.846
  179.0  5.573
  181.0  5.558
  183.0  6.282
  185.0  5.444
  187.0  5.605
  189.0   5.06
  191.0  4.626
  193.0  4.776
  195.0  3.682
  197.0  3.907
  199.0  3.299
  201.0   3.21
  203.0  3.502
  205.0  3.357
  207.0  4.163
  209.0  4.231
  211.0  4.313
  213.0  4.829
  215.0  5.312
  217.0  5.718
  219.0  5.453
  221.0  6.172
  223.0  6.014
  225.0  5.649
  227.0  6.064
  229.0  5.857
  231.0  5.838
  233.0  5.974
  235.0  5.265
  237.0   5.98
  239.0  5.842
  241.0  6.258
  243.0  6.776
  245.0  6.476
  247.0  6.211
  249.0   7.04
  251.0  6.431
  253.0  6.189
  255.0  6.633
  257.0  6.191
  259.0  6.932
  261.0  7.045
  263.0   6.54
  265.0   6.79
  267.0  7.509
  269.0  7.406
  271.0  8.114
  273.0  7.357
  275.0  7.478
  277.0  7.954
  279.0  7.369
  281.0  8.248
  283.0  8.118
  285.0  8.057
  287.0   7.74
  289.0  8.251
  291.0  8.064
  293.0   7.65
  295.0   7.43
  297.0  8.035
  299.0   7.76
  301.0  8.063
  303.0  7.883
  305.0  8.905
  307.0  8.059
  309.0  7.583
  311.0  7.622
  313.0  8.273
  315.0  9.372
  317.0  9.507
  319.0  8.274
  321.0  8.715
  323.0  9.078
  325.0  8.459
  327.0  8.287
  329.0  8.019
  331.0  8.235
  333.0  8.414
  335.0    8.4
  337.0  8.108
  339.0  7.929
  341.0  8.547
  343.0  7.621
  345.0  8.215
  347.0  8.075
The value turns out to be 2.04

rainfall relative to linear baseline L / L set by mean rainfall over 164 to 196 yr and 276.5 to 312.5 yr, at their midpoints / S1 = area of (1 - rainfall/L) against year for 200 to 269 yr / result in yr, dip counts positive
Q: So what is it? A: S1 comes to 9.6 yr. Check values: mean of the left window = 5.52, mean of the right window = 7.94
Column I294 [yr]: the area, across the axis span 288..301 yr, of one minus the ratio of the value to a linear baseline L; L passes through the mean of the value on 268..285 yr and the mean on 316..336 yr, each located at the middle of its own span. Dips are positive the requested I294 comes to 0.3 yr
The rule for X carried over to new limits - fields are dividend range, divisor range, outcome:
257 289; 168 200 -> 1.40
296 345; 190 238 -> 1.70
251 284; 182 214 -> 1.64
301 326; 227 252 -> 1.37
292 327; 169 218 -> 1.67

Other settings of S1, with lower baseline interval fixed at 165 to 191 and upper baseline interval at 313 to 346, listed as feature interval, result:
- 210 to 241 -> 4.7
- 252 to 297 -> 0.4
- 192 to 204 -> 4.7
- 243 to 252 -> 0.6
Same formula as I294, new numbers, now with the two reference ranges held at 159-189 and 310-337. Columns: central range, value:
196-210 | 5.50 yr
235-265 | 2.40 yr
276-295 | -0.48 yr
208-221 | 2.51 yr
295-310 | 0.12 yr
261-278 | 0.05 yr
